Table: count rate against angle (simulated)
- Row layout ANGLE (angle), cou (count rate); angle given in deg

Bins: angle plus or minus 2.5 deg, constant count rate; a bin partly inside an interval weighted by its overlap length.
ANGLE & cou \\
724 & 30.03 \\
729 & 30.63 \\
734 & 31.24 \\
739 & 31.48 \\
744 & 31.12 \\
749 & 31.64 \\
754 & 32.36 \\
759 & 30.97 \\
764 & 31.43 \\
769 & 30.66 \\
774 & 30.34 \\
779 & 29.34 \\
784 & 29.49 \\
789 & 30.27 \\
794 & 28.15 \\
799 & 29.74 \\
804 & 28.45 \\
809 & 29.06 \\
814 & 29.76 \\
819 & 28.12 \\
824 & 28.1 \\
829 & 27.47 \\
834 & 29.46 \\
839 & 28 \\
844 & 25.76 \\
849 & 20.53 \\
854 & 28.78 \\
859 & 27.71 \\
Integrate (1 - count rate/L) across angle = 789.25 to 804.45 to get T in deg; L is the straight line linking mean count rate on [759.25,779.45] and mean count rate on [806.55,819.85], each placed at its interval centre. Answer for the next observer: 0.31 deg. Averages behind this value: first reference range 30.6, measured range 29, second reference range 29.1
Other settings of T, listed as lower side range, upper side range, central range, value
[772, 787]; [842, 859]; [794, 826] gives -1.11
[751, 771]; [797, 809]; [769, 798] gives 0.49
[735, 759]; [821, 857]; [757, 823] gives -0.58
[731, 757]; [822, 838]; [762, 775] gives -0.09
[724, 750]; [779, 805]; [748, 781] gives -0.84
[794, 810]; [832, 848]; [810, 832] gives -0.36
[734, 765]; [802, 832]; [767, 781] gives 0.13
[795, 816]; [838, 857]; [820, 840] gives -0.86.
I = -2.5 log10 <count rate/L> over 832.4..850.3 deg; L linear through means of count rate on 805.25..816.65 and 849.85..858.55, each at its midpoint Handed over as 0.06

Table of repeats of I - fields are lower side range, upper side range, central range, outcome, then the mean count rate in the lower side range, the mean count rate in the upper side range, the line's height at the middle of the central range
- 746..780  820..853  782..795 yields 0.00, 31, 26.7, 29.5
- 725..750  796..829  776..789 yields 0.00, 31.1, 28.8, 29.7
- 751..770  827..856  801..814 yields -0.01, 31.4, 26.6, 28.6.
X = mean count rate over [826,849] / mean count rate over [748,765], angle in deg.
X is 0.9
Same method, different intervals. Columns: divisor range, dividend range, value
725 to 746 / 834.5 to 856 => 0.84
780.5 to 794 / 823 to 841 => 0.96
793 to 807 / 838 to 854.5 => 0.87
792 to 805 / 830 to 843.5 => 0.98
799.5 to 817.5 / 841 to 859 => 0.88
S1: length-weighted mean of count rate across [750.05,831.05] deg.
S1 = 29.7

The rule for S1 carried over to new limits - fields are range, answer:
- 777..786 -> 29.4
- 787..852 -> 27.9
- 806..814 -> 29.2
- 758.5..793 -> 30.2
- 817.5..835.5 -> 28.2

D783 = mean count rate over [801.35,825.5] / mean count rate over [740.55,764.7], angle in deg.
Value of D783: 0.91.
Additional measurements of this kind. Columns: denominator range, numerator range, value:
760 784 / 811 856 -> 0.90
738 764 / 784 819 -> 0.93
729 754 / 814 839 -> 0.90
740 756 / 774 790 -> 0.94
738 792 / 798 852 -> 0.90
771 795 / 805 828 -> 0.97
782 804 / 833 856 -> 0.90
